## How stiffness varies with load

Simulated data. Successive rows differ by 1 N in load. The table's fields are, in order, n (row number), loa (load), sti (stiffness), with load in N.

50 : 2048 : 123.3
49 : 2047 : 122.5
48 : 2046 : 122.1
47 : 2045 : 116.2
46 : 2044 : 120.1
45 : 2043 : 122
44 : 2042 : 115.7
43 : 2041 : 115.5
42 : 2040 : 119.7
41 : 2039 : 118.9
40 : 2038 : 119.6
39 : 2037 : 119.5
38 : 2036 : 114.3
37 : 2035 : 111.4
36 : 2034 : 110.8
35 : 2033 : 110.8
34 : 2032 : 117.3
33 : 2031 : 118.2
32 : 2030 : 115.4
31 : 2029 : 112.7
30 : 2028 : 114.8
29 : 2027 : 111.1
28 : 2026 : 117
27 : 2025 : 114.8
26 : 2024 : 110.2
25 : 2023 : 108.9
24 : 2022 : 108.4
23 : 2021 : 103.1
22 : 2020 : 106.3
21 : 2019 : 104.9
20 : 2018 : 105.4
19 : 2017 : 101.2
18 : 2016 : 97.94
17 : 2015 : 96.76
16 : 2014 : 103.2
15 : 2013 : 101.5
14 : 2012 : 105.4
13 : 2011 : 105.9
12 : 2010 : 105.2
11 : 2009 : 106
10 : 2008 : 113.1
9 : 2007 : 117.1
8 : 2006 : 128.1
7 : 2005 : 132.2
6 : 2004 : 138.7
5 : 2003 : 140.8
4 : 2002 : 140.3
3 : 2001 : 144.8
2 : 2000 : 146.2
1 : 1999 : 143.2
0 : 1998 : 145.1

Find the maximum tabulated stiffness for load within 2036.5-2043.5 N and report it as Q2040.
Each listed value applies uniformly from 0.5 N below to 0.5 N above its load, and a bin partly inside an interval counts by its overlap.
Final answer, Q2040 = 122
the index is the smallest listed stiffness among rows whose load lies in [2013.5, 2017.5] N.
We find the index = 96.76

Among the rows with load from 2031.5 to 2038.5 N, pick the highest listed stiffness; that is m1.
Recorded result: 119.6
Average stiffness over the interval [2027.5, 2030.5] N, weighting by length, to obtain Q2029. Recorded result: 114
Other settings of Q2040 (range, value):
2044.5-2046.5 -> 122.1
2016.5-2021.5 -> 106.3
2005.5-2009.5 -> 128.1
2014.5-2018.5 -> 105.4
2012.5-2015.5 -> 103.2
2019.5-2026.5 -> 117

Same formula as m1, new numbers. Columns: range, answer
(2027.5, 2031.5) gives 118.2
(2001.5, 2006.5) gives 140.8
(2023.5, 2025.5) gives 114.8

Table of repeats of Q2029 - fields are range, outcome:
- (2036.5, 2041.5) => 119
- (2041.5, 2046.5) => 119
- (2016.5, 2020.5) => 104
